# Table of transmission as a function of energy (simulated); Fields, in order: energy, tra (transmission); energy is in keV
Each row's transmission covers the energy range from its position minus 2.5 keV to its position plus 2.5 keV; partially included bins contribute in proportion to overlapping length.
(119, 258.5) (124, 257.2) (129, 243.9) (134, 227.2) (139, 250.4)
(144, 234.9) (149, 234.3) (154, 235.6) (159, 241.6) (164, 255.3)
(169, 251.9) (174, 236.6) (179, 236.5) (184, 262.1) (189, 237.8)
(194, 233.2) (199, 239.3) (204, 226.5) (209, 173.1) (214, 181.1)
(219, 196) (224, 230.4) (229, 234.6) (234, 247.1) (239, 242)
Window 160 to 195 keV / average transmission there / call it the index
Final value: 245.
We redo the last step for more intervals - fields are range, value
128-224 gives 231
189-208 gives 229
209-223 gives 190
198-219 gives 201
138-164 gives 240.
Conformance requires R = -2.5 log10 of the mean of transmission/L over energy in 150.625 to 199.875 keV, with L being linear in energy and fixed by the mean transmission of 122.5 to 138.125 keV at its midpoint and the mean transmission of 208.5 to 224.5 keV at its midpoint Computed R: -0.12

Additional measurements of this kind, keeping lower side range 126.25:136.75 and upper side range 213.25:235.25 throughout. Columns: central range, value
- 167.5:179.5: -0.06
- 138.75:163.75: -0.03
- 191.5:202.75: -0.05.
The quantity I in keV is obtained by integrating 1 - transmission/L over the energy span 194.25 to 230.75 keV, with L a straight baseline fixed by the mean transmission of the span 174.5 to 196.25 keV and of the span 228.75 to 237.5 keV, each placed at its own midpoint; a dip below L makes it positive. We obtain 4.5 keV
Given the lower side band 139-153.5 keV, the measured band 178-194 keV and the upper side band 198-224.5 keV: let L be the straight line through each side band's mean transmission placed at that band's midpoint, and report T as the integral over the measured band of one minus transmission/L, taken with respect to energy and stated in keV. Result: -2.0 keV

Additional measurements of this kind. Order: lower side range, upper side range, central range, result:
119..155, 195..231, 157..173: -1.2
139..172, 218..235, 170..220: 2.3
